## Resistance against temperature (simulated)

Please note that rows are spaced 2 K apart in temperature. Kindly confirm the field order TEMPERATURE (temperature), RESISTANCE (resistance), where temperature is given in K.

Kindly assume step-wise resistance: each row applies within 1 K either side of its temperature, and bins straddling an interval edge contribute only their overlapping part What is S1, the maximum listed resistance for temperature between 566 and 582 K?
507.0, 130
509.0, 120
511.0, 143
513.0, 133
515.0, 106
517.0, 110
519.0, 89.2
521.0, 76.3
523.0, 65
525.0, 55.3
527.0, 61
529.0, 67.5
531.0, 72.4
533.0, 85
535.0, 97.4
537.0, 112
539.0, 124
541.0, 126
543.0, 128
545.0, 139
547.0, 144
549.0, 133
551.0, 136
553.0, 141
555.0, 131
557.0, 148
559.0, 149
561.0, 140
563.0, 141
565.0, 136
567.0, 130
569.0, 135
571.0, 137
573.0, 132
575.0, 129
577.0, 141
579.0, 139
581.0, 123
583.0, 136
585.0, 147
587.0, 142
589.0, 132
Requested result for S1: 141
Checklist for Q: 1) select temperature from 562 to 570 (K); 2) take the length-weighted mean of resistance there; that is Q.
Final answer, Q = 136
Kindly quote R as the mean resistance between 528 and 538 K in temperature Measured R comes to 86.9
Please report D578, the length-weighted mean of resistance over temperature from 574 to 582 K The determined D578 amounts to 133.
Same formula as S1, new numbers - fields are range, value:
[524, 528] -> 61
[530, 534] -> 85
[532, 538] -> 112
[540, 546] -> 139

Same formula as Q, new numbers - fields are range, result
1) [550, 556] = 136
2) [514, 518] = 108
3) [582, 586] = 142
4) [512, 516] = 120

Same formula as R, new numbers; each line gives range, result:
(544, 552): 138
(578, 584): 133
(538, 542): 125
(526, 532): 67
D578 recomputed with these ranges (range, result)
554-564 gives 142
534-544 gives 117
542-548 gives 137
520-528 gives 64.4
